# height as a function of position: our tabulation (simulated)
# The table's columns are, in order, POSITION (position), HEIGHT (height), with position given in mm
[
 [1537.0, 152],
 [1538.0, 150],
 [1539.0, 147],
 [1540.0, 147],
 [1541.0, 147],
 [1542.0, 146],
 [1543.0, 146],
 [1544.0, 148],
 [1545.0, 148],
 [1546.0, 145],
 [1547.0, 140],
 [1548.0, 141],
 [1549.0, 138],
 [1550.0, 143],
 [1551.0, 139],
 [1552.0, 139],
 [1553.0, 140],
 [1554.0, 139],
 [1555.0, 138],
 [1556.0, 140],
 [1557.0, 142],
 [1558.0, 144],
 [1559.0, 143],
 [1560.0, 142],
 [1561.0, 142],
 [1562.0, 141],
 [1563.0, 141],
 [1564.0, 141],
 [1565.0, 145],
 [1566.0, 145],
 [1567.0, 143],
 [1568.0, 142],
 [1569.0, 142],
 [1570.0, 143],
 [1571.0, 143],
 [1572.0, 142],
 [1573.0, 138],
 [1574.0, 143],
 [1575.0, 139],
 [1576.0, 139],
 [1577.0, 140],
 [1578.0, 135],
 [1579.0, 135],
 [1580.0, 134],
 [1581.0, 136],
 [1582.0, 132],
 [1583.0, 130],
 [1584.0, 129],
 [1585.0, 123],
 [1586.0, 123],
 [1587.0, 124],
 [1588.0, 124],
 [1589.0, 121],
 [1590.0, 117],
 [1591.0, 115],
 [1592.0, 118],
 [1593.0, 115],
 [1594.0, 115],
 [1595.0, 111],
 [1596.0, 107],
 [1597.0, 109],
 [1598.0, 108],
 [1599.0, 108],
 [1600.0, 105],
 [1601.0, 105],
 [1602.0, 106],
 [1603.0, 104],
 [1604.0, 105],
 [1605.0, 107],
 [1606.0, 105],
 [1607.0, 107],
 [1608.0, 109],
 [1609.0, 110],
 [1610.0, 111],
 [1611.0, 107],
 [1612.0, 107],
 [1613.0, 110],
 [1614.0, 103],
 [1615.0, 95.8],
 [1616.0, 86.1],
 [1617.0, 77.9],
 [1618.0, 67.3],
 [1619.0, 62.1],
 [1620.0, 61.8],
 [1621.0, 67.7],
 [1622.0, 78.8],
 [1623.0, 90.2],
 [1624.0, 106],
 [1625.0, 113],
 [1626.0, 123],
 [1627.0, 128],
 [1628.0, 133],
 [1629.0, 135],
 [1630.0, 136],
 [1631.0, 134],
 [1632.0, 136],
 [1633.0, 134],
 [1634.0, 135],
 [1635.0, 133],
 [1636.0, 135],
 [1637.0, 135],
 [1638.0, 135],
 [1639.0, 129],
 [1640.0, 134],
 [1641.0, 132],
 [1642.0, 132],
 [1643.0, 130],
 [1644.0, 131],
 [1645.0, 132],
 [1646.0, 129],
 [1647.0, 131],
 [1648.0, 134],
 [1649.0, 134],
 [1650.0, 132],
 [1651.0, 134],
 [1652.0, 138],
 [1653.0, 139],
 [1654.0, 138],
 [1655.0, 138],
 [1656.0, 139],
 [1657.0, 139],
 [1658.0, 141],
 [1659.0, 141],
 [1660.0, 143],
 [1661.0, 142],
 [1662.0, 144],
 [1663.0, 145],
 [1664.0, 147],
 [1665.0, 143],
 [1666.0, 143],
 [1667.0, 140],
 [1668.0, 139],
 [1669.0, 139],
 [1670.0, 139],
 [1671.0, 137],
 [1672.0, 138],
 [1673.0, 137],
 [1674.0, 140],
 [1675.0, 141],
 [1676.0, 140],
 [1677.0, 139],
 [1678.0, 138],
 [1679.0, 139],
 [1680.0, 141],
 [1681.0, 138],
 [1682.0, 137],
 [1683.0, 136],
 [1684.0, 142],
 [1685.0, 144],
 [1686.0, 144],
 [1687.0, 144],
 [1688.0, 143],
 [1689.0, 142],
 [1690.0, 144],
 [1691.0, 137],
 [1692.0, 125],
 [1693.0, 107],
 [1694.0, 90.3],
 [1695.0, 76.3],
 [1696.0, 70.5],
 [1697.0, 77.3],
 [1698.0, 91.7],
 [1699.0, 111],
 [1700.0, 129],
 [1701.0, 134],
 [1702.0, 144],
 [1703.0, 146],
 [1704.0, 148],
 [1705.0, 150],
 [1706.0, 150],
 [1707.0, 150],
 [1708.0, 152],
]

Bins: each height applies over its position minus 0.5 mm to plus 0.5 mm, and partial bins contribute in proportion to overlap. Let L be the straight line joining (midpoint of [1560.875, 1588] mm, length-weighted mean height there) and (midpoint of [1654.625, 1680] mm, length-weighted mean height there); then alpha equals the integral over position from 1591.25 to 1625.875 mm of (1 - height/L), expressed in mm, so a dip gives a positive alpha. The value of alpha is 9.51 mm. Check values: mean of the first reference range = 137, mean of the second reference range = 140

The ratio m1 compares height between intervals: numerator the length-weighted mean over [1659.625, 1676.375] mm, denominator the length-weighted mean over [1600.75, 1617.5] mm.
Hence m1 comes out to 1.37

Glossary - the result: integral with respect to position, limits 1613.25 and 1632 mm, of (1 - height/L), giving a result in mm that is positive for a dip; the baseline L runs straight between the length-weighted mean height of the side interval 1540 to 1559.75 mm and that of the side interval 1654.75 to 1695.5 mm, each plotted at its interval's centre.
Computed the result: 5.1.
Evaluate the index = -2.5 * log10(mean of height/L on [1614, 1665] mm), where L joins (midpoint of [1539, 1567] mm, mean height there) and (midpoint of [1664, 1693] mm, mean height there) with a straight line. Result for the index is 0.14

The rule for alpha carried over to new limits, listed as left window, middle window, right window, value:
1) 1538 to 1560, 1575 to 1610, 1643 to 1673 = 5.7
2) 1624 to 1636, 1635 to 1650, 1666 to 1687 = 0.0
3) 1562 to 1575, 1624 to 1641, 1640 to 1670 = 0.9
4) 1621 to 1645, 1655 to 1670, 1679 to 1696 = -1.7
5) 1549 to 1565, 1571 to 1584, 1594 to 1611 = -1.1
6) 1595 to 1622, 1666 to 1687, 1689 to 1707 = -4.4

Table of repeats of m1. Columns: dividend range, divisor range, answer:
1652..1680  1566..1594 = 1.06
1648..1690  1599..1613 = 1.31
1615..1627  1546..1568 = 0.62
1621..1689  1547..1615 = 1.06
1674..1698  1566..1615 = 1.05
